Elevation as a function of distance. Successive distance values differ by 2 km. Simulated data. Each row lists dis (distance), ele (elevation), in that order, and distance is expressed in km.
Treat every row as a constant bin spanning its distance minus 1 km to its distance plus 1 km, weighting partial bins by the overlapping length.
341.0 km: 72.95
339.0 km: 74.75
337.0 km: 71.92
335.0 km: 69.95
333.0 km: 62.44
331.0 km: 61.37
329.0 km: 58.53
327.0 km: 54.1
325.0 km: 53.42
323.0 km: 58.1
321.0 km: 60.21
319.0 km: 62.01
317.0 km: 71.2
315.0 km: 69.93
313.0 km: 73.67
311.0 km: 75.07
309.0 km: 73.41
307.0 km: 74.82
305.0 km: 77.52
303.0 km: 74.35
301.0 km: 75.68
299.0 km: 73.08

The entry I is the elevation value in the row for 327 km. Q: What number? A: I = 54.1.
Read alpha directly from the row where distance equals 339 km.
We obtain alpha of 74.75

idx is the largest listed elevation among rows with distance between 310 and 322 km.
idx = 75.07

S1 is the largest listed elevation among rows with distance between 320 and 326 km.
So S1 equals 60.21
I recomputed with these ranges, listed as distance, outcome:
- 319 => 62.01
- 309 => 73.41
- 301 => 75.68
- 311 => 75.07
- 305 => 77.52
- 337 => 71.92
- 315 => 69.93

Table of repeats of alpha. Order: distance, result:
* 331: 61.37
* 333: 62.44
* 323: 58.1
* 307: 74.82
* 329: 58.53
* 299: 73.08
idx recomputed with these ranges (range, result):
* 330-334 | 62.44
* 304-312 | 77.52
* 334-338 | 71.92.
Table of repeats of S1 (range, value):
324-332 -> 61.37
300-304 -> 75.68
